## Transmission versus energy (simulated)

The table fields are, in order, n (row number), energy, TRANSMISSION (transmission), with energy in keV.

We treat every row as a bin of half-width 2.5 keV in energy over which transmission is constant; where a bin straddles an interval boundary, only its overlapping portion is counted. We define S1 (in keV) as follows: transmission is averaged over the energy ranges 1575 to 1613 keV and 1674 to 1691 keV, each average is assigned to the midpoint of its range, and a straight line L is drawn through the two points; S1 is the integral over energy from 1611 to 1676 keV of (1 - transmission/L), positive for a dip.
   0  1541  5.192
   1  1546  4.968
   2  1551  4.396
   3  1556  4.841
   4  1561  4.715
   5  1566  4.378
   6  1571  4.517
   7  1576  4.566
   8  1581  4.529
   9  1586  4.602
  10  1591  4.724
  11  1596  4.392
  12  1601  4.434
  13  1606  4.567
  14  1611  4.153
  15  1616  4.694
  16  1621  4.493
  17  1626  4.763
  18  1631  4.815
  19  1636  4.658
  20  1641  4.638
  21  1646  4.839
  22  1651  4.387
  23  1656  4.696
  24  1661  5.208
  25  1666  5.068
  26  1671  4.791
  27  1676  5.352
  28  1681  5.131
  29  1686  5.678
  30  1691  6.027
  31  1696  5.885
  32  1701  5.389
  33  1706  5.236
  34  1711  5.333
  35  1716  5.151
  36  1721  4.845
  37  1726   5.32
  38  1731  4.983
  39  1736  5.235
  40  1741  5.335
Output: 3.77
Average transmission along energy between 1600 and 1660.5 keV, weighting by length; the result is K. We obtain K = 4.62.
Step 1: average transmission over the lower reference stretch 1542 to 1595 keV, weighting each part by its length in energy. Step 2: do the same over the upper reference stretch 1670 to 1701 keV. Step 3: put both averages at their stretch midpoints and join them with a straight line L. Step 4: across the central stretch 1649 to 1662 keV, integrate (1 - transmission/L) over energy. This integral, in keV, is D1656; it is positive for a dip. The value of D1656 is 1.4 keV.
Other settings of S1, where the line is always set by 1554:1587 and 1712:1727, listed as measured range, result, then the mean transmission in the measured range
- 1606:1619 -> 0.8 keV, 4.45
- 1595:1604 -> 0.5 keV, 4.43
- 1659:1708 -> -3.9 keV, 5.38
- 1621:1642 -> 0.5 keV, 4.7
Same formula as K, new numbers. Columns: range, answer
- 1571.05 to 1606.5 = 4.54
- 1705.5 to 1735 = 5.14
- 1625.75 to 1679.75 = 4.85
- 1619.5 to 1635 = 4.7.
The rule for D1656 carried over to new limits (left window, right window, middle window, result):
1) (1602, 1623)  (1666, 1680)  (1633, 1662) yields 0.7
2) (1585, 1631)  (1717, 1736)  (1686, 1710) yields -3.2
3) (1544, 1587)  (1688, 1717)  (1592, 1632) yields 3.1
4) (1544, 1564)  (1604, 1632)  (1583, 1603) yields 0.4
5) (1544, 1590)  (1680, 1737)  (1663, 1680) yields 0.3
